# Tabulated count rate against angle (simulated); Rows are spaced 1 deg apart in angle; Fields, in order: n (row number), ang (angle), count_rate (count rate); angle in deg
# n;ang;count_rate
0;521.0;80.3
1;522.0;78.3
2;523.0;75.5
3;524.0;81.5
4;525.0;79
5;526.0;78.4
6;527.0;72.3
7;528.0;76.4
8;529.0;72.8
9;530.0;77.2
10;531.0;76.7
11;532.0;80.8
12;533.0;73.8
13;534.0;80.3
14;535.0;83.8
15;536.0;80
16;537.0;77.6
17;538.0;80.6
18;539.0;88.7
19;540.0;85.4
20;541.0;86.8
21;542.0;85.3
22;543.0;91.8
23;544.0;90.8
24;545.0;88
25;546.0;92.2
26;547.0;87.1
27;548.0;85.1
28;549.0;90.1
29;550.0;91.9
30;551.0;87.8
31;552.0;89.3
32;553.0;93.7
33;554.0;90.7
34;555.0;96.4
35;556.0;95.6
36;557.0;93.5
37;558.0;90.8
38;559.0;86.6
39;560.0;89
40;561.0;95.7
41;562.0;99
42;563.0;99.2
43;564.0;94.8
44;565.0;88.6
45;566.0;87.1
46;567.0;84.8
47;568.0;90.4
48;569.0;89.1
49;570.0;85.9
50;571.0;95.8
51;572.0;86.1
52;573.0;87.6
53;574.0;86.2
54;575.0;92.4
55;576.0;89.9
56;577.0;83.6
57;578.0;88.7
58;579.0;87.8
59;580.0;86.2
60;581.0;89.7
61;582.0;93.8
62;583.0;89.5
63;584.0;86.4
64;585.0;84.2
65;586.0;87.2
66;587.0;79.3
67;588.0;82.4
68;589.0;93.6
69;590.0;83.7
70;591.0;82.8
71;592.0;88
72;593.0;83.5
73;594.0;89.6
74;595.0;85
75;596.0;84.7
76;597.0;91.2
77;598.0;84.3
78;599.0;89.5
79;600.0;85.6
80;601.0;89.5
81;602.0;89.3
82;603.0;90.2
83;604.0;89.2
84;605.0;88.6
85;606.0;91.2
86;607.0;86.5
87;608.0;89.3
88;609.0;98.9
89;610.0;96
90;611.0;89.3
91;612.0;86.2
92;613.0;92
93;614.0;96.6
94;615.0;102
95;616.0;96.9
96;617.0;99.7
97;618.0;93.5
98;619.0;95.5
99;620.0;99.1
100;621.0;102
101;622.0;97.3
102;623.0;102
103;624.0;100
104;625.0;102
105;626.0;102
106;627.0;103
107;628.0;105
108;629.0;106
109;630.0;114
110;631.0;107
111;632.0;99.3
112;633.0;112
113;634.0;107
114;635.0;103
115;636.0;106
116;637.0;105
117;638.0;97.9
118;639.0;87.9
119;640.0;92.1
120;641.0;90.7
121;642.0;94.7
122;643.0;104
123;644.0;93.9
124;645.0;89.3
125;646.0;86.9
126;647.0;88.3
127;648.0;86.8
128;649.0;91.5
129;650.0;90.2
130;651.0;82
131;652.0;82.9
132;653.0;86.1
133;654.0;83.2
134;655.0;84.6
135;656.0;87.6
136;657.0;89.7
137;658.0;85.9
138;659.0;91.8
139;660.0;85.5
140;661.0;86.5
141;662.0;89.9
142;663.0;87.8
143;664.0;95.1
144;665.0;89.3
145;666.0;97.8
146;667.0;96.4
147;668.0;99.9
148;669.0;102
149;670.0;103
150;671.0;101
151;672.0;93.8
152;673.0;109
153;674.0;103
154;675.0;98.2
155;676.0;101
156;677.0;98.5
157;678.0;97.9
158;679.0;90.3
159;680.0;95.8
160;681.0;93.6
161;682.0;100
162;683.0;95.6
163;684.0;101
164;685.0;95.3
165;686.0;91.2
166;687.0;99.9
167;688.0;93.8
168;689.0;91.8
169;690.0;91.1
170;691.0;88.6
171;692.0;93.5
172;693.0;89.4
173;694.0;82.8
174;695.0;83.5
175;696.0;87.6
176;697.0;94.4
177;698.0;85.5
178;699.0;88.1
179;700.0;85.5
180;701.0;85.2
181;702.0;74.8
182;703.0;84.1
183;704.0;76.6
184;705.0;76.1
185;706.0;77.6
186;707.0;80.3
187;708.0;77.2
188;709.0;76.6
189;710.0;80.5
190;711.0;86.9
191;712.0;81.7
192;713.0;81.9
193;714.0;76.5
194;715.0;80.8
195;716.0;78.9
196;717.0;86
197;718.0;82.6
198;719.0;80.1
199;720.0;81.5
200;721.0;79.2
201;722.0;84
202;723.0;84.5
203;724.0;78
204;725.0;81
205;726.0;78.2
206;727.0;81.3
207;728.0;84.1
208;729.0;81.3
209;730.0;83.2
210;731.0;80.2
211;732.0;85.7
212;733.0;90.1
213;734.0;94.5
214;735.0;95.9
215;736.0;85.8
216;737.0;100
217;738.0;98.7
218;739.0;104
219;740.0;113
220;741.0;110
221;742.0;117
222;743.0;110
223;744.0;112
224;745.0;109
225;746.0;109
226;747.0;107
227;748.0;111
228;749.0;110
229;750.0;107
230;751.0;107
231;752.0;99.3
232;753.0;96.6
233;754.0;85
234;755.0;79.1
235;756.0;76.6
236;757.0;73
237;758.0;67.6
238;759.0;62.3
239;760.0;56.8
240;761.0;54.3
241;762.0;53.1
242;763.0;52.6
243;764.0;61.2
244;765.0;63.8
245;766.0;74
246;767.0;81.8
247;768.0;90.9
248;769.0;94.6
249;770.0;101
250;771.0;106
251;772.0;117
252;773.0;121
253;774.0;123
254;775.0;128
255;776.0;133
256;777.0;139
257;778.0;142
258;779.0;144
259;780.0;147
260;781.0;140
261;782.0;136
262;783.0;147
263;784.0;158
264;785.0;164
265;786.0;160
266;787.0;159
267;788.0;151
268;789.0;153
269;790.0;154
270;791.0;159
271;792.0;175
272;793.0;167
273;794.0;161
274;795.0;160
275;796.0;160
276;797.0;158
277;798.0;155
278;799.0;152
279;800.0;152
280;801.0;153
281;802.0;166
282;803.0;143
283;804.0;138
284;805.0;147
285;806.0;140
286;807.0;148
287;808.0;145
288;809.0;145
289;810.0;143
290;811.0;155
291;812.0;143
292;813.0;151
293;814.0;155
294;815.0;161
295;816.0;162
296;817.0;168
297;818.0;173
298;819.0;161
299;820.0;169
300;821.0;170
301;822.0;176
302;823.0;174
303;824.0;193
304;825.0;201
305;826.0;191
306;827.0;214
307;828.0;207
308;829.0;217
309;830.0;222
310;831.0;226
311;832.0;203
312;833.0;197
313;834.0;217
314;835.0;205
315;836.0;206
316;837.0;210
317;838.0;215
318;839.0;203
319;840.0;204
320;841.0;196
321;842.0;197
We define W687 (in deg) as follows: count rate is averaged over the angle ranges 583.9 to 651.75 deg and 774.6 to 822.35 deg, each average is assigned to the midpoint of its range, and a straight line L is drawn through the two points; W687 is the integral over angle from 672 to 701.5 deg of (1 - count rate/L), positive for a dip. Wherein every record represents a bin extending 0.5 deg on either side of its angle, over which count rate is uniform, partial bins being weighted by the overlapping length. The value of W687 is 5.78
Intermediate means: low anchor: 93.7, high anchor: 153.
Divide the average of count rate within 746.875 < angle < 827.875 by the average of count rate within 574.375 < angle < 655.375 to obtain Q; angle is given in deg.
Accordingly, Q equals 1.4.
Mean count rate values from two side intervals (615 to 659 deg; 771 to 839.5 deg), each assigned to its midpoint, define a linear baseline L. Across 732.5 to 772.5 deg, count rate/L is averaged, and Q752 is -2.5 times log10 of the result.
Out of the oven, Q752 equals 0.488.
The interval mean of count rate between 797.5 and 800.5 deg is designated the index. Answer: 153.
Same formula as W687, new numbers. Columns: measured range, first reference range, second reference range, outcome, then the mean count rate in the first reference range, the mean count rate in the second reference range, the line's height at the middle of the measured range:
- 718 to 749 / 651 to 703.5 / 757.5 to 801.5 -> 4.66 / 92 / 125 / 110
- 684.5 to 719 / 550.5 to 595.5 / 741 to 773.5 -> 1.86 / 89.1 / 89.9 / 89.7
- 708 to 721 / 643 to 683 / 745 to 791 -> 2.58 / 92.9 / 109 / 101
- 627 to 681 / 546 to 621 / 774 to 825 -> 7.55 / 90.1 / 155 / 111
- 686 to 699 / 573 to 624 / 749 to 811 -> 2.10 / 90.3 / 124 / 107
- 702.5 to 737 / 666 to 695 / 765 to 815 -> 9.16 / 96.1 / 141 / 112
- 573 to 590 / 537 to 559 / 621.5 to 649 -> 1.03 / 89.3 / 99.2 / 93.1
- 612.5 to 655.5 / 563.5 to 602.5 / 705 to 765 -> -4.75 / 87.6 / 86.1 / 87.1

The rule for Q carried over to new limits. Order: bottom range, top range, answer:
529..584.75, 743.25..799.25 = 1.33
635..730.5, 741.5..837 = 1.57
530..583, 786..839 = 1.95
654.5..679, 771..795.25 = 1.55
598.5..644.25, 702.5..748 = 0.91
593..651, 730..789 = 1.11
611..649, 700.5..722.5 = 0.82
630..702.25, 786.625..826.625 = 1.71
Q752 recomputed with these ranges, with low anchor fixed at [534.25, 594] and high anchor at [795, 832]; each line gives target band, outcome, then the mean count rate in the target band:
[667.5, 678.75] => 0.22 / 100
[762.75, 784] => 0.34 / 113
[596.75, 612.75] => 0.13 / 89.7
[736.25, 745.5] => 0.32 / 108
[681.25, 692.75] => 0.33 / 94.6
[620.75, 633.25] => 0.05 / 104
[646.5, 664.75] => 0.32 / 87.5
